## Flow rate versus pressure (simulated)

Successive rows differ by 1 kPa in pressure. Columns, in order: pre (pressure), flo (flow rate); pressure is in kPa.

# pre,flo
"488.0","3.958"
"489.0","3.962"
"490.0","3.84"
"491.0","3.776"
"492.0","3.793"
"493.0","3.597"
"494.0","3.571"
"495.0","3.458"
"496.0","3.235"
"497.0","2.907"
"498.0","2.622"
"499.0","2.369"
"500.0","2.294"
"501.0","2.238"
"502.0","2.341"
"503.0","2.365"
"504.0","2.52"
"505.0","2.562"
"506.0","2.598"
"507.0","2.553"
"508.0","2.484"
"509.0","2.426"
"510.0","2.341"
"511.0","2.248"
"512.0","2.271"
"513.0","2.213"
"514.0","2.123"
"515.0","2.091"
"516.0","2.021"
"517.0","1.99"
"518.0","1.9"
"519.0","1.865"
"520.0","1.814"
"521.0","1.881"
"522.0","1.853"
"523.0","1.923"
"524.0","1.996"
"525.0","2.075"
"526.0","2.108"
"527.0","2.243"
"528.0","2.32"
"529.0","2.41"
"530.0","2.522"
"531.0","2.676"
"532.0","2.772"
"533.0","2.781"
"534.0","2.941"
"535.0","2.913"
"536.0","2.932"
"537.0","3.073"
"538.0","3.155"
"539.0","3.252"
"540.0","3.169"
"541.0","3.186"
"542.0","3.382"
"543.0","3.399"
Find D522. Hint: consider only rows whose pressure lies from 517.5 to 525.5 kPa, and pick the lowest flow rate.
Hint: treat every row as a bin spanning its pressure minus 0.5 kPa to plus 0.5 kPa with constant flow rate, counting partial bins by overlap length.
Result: 1.814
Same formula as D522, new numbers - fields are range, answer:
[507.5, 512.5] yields 2.248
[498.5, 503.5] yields 2.238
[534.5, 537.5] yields 2.913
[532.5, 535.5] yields 2.781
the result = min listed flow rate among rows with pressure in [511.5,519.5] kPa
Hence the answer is 1.865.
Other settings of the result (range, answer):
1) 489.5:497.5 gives 2.907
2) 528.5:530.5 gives 2.41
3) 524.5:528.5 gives 2.075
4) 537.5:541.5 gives 3.155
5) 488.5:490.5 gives 3.84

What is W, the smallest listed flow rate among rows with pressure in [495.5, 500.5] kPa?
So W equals 2.294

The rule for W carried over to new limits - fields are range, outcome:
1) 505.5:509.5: 2.426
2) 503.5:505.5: 2.52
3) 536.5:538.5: 3.073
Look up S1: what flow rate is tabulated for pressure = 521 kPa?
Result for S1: 1.881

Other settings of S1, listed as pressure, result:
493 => 3.597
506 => 2.598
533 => 2.781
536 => 2.932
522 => 1.853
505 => 2.562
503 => 2.365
